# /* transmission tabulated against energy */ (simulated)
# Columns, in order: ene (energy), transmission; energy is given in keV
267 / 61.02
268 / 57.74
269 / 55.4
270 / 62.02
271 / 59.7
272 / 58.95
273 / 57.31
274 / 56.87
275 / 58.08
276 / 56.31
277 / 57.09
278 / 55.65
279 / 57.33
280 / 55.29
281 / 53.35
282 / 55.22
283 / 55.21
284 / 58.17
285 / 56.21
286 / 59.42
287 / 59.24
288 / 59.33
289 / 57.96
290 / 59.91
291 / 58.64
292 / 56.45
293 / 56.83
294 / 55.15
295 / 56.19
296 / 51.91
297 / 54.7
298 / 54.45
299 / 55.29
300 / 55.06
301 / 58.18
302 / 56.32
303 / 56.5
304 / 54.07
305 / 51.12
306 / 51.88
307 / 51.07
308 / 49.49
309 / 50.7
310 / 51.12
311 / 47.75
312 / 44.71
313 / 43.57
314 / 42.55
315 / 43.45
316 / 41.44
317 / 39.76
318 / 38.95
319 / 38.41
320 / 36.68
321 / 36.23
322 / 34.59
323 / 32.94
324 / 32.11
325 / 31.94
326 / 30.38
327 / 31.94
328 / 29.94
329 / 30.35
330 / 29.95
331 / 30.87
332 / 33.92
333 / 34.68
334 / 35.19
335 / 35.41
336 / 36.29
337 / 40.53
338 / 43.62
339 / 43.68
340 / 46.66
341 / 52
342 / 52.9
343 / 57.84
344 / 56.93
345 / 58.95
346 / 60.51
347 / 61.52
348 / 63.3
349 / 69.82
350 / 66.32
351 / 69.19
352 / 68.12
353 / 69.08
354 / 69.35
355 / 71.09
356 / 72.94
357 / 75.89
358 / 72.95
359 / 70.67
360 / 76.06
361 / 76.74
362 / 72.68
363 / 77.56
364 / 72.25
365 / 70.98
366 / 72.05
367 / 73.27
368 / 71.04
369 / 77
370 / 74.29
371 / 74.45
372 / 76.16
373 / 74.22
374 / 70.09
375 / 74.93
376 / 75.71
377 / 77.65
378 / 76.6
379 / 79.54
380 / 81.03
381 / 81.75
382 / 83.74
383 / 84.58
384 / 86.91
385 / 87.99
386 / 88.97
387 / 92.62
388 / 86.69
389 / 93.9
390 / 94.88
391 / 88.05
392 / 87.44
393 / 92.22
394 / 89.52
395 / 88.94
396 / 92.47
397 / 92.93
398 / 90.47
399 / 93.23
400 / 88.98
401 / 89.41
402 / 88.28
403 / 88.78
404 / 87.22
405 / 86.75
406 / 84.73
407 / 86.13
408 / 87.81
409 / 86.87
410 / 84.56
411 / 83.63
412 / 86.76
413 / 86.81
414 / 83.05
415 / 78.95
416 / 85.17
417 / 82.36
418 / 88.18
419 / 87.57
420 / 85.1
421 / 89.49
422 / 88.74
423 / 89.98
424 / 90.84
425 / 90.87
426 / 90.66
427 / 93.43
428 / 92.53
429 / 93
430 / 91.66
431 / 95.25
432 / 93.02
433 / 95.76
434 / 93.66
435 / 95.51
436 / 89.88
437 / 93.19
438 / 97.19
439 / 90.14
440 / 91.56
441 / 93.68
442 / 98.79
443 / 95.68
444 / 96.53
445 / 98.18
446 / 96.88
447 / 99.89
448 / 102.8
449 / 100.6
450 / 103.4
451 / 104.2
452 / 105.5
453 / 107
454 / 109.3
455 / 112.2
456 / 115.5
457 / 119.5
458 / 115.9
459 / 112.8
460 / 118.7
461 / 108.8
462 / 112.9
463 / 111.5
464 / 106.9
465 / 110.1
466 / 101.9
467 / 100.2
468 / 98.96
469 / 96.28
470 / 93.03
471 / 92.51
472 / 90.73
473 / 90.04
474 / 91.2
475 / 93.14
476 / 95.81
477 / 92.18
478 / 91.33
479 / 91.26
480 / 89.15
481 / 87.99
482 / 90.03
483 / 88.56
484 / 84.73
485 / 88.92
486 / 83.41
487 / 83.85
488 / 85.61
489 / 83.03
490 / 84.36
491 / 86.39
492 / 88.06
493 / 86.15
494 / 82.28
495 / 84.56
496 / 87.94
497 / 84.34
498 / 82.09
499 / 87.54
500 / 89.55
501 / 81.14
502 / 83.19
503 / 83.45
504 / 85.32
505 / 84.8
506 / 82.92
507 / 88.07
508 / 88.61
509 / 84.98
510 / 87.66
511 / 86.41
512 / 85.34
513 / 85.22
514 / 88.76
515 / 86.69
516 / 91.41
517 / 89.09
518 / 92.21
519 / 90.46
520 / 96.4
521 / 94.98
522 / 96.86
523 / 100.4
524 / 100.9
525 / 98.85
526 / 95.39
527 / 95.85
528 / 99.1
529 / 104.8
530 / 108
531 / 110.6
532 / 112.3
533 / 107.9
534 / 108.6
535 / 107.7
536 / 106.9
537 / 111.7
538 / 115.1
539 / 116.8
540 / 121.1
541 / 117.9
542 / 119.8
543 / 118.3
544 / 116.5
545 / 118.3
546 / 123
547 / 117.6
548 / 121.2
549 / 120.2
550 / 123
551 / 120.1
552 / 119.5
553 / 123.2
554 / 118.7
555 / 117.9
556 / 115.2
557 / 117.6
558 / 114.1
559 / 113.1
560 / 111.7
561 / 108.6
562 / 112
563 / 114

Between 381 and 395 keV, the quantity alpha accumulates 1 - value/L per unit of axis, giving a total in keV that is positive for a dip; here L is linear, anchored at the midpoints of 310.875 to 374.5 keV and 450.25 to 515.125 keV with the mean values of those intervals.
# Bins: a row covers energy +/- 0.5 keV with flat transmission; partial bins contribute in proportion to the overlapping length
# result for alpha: -4.56 keV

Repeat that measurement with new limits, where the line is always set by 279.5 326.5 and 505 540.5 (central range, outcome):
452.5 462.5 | -3.5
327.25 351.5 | 4.4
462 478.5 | -2.2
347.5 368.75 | -3.4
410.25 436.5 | -4.5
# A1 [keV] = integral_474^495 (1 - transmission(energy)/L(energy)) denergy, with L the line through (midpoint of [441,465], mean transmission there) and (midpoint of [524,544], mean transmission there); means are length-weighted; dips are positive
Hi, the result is 3.9 keV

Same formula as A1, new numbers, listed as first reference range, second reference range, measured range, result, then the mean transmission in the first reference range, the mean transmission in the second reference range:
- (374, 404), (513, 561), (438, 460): -1.8 keV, 86.6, 109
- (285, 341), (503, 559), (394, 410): -4.4 keV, 45.6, 104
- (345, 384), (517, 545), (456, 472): -2.4 keV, 73.3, 106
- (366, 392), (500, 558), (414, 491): -3.2 keV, 81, 103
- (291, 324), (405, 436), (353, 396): -4.2 keV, 48.3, 88.7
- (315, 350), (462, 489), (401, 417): -3.7 keV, 42.4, 93.6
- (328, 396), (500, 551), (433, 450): -2.4 keV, 68.3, 101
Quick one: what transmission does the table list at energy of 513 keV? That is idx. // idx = 85.22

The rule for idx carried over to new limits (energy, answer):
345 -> 58.95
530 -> 108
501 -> 81.14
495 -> 84.56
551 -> 120.1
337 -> 40.53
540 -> 121.1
